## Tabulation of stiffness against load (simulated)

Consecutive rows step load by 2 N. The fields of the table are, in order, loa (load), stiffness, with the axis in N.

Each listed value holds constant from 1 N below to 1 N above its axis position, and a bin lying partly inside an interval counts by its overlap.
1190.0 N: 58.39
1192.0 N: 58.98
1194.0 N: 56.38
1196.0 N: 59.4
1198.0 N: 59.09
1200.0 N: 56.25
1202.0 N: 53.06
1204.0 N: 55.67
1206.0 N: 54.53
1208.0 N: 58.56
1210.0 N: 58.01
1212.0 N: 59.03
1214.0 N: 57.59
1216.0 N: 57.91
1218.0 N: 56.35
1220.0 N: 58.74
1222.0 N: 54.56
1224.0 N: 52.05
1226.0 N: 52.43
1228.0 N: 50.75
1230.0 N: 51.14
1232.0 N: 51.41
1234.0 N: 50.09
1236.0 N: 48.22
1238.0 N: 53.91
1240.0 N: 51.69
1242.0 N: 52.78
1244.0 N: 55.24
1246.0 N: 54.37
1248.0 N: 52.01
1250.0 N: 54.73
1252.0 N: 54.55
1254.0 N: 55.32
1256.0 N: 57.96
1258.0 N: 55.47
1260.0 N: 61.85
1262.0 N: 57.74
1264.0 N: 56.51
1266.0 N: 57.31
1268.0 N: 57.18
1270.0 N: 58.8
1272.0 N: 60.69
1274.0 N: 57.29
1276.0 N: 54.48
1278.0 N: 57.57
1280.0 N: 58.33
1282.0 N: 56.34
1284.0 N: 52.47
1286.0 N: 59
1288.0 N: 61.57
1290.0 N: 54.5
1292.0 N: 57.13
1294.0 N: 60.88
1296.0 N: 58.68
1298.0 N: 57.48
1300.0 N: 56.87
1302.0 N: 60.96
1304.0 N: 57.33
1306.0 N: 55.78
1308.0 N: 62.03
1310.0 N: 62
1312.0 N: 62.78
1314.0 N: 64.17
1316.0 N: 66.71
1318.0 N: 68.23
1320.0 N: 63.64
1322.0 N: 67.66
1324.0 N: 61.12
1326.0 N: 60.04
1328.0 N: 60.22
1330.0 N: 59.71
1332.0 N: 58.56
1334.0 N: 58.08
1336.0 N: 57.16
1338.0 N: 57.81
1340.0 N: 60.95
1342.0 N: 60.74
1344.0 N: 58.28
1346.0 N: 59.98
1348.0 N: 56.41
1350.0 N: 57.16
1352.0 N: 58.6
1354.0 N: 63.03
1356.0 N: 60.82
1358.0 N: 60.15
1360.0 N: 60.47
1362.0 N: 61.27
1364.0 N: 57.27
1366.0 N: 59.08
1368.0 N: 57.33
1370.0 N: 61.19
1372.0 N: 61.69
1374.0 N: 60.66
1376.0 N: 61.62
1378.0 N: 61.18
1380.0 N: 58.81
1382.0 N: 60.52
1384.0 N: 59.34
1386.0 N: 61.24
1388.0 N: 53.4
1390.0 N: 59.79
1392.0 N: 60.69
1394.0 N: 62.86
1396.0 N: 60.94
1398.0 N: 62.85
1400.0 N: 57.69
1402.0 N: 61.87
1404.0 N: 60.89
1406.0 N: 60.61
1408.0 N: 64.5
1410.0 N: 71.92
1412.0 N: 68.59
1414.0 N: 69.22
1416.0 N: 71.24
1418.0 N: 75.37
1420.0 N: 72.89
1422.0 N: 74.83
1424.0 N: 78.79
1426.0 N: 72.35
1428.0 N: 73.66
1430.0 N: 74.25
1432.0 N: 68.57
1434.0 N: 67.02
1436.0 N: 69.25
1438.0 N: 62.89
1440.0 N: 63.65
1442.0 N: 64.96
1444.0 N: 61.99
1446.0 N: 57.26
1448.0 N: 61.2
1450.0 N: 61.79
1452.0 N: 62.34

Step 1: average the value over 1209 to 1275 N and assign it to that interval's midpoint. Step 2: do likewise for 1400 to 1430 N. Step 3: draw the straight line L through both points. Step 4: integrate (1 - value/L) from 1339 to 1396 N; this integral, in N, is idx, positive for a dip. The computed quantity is 5.0 N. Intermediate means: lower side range 55.3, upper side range 69.5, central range 59.8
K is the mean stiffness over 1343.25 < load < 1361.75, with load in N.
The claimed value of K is 59.5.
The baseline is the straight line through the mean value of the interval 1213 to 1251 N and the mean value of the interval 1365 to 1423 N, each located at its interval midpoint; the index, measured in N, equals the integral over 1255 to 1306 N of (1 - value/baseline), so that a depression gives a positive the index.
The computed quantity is -1.23 N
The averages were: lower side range 53.5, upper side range 63.2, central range 57.7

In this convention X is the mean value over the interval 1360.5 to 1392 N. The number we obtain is 59.7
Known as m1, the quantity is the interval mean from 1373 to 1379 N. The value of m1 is 61.2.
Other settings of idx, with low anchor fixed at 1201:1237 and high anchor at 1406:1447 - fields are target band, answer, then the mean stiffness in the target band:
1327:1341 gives 0.80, 58.9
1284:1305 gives 0.55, 58.2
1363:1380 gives 1.35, 59.9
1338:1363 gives 1.53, 59.7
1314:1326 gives -0.67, 64.9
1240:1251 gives 0.52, 53.6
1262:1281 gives 0.17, 57.6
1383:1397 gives 1.40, 59.8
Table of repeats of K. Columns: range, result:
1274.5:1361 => 59.7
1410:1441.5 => 70.8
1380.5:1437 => 66.2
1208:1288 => 55.5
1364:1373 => 59.5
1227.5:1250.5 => 52.2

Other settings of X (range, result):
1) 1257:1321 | 59.1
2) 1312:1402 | 60.5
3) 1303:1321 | 62.5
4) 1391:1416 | 63.9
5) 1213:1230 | 54.8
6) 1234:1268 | 54.9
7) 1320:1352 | 59.7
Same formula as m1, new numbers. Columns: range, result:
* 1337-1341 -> 59.4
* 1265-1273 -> 58.5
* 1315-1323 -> 66.6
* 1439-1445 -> 63.5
